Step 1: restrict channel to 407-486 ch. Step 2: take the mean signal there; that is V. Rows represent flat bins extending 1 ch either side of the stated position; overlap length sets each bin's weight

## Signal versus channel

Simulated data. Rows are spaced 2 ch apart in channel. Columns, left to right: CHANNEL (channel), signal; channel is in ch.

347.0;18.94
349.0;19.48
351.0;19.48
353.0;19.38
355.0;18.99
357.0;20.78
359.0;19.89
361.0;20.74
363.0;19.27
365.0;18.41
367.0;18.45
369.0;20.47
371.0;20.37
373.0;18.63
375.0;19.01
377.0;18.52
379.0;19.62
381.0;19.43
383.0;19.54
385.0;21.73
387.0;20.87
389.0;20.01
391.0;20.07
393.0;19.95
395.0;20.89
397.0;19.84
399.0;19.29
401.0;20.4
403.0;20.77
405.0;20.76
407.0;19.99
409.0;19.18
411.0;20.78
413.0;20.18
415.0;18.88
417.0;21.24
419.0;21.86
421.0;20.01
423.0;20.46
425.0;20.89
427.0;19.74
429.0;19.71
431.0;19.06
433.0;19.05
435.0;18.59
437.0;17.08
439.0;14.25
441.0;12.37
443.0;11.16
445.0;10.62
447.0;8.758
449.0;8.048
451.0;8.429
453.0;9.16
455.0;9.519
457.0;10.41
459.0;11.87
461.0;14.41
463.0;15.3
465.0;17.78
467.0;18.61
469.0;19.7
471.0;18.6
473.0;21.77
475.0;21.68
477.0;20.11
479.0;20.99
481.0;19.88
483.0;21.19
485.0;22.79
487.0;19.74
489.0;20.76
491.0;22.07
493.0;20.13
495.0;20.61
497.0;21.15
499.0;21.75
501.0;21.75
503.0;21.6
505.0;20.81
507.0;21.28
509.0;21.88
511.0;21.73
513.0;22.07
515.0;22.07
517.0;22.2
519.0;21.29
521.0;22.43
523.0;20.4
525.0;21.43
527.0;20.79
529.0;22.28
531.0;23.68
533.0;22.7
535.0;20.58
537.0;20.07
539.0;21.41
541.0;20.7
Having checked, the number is 17.1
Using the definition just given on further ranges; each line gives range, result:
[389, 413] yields 20.2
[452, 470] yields 14.1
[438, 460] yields 10.4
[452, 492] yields 17.8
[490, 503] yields 21.3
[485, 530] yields 21.4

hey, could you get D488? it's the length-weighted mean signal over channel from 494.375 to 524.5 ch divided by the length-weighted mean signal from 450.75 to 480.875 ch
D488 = 1.33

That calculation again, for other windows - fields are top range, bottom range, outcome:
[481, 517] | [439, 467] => 1.82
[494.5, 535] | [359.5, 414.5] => 1.09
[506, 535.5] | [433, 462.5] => 1.81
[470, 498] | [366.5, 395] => 1.05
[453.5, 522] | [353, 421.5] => 0.98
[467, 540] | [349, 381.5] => 1.09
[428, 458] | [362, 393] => 0.67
